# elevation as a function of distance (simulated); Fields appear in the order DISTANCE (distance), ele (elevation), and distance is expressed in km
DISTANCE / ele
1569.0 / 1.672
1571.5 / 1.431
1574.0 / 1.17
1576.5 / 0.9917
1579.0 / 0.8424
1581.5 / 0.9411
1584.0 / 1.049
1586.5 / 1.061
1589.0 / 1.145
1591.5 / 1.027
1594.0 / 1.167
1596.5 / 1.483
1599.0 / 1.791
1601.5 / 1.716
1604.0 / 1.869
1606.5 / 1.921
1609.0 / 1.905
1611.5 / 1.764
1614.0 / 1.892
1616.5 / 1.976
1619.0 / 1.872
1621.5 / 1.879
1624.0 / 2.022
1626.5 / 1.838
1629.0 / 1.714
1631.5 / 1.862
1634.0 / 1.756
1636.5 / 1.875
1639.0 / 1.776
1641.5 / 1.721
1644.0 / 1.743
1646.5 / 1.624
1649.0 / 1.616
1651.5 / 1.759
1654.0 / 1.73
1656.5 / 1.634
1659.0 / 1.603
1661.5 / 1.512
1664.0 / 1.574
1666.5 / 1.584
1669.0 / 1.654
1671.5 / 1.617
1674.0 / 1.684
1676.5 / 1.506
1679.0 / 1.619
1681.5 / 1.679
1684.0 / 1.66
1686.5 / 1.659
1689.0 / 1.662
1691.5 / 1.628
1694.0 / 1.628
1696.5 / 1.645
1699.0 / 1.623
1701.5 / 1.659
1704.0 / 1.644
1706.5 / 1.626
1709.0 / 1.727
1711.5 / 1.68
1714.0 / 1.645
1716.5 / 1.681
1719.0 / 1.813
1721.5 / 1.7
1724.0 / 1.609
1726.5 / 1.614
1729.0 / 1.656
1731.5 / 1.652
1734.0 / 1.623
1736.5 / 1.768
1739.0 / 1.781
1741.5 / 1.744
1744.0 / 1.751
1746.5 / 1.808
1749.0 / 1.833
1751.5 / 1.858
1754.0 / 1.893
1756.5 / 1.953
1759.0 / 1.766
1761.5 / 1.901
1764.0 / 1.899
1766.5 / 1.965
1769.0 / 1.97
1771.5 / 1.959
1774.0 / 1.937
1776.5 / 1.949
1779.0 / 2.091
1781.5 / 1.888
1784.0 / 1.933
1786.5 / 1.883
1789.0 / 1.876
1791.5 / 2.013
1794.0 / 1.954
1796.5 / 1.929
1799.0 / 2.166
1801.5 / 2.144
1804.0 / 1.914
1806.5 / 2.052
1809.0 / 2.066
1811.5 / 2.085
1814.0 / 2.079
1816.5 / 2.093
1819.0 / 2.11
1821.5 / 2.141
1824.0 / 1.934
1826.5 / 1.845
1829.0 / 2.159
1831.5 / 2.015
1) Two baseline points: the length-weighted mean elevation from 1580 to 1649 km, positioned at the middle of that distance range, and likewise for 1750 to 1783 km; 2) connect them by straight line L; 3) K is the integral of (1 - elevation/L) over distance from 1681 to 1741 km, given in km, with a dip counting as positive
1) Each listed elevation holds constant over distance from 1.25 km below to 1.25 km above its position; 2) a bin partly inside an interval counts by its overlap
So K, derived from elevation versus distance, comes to 5.0 km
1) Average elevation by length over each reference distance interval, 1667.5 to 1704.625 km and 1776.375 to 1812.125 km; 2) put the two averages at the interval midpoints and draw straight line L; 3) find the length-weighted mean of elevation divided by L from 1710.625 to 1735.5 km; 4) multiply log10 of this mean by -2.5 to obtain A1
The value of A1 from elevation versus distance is 0.06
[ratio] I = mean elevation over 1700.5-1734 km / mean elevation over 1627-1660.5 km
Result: 1.0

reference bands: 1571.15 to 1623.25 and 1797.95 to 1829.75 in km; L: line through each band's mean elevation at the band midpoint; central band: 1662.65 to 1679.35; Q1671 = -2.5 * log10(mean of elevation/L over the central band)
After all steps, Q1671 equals 0.05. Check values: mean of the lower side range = 1.48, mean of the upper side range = 2.06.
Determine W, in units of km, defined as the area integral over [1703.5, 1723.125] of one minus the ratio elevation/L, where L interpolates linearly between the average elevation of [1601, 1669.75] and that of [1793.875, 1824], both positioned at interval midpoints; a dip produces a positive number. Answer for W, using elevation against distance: 2.2 km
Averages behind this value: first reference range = 1.77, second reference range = 2.06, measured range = 1.69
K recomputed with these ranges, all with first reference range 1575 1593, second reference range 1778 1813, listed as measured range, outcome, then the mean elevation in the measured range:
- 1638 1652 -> -4.38 km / 1.7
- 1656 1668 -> -1.77 km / 1.58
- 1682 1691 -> -1.02 km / 1.66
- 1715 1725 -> -0.33 km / 1.7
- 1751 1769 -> -0.63 km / 1.9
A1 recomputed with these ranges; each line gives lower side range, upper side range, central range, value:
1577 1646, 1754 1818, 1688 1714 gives 0.09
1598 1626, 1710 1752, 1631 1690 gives 0.09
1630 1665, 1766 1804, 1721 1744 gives 0.11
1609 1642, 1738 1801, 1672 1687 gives 0.15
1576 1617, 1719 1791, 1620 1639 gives -0.21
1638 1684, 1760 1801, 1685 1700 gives 0.06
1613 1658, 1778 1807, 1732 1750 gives 0.10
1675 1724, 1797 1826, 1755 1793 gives 0.00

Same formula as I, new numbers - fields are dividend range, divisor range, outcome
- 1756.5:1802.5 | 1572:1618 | 1.37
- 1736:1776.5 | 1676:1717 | 1.13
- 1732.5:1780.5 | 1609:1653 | 1.03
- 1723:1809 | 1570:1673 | 1.18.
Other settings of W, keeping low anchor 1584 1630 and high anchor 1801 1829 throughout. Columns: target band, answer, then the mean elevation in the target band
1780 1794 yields 0.5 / 1.92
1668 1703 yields 3.2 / 1.64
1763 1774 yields 0.0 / 1.95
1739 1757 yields 0.9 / 1.83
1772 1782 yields 0.0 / 1.97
